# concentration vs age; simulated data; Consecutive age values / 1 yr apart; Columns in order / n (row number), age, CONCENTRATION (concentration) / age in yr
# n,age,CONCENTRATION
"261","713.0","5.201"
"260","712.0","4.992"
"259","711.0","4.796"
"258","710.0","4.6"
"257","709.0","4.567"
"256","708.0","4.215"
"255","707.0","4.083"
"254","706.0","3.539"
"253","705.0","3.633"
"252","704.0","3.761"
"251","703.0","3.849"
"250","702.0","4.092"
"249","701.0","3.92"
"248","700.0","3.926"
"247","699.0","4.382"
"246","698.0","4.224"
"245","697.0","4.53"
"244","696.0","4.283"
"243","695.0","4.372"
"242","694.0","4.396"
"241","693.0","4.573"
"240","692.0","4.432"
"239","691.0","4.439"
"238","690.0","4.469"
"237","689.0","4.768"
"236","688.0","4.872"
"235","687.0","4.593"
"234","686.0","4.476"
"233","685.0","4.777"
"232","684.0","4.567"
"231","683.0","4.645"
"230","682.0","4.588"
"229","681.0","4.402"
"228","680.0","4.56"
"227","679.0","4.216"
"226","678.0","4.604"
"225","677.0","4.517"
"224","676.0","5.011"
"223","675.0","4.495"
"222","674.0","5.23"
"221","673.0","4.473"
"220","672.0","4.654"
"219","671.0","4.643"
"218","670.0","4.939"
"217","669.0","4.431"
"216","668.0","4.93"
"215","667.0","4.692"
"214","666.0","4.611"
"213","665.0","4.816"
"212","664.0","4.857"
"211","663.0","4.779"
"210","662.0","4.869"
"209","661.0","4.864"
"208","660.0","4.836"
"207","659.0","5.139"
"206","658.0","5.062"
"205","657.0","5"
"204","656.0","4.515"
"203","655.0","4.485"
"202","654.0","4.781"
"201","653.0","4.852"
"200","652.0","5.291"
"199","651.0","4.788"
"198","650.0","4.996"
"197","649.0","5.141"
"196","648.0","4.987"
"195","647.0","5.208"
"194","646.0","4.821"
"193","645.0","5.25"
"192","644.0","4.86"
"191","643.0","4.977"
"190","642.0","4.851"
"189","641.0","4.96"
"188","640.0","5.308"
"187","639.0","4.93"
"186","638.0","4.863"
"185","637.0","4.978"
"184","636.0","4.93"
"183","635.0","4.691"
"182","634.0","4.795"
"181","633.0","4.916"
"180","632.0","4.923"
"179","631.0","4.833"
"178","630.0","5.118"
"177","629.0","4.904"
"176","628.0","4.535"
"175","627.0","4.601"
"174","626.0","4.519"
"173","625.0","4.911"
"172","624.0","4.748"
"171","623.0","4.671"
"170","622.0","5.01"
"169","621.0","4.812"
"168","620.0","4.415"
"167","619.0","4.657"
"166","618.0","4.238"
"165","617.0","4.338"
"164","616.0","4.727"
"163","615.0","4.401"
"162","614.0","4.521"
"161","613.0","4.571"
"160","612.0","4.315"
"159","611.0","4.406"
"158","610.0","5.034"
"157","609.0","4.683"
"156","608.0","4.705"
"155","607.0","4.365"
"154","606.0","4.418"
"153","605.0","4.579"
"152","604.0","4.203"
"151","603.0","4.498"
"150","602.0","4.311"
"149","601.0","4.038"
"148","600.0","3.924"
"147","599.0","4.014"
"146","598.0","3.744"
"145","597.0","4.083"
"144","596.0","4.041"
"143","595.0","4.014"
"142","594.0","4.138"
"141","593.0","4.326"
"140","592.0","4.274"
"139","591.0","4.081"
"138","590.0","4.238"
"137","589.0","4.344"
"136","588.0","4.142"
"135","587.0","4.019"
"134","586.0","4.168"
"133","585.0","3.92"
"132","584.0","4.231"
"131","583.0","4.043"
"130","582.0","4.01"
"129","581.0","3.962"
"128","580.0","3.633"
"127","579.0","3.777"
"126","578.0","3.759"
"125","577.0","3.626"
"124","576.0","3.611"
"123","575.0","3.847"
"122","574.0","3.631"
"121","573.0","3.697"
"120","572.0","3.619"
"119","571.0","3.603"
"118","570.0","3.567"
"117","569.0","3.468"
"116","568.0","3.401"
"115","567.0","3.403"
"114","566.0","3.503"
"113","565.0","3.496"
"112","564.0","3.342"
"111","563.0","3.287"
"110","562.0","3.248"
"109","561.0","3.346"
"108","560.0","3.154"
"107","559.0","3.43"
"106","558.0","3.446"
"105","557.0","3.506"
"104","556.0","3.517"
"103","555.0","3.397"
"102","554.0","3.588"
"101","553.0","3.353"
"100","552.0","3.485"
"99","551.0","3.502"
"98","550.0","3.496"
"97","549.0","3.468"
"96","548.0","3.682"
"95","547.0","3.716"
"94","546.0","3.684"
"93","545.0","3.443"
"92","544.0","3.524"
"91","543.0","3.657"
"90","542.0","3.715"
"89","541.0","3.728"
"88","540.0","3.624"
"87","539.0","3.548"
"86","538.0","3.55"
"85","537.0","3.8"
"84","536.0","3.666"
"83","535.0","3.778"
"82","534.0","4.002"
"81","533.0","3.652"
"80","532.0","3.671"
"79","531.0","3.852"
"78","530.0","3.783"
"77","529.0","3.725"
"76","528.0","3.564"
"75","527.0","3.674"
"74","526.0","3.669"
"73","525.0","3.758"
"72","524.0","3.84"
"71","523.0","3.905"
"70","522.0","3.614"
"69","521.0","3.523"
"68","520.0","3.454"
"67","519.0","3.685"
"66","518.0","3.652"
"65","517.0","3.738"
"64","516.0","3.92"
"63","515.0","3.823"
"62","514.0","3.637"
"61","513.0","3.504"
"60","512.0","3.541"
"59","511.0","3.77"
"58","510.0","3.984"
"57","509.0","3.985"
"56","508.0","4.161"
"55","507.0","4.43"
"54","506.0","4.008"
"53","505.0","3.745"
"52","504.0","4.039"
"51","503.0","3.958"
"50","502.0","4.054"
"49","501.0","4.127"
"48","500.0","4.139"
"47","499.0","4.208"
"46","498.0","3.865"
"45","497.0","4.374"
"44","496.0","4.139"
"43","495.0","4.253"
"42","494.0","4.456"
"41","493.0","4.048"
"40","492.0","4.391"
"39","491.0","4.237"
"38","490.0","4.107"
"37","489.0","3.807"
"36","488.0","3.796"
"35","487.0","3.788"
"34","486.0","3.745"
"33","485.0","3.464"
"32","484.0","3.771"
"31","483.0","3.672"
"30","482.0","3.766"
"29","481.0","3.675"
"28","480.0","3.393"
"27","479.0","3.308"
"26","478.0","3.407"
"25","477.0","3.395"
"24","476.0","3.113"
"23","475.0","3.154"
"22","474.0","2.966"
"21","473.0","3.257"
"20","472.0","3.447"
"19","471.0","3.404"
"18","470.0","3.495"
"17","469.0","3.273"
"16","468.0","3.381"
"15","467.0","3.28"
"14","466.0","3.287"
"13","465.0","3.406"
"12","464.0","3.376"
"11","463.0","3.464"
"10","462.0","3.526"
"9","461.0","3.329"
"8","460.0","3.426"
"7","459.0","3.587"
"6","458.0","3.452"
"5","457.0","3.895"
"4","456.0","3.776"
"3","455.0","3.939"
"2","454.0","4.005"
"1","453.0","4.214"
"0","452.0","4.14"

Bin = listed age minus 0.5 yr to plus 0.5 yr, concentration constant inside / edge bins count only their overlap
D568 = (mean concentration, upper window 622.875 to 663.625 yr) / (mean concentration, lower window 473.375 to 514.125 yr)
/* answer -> 1.3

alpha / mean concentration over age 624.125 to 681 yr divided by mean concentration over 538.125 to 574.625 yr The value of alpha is 1.38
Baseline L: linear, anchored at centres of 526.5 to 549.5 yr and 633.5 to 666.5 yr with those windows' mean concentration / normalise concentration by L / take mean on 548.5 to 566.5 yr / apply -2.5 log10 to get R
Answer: 0.14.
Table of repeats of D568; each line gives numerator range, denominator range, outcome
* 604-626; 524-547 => 1.24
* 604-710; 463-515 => 1.24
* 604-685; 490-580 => 1.28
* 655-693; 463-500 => 1.28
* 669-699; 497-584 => 1.24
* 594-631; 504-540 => 1.19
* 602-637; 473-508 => 1.21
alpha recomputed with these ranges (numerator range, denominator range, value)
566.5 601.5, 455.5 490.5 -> 1.11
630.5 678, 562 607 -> 1.24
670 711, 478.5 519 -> 1.13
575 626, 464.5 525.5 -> 1.14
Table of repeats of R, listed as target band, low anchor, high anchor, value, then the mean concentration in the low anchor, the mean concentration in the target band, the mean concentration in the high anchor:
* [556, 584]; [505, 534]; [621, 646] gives 0.19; 3.77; 3.58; 4.88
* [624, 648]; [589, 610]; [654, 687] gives -0.09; 4.26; 4.9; 4.71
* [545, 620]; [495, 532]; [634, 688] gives 0.10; 3.86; 3.92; 4.81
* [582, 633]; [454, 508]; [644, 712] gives -0.03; 3.72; 4.42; 4.6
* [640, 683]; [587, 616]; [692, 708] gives -0.15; 4.3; 4.81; 4.12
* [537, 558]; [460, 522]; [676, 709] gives 0.10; 3.72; 3.56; 4.35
